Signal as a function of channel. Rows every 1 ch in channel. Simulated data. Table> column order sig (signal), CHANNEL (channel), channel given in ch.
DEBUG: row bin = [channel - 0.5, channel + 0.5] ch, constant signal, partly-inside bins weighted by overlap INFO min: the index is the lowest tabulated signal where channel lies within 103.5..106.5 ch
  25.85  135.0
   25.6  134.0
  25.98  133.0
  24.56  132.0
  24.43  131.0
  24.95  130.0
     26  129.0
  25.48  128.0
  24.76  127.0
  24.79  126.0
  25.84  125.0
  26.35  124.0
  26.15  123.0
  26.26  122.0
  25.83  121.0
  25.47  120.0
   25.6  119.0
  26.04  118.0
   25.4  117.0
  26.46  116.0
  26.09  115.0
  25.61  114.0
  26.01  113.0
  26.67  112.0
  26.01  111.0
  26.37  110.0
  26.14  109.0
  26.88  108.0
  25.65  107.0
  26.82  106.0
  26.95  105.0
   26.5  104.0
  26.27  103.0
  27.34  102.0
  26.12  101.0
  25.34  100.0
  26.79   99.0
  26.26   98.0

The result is 26.5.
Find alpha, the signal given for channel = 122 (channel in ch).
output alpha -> 26.26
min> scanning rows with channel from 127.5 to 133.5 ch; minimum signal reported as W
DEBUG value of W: 24.43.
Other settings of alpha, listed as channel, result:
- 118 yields 26.04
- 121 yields 25.83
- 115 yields 26.09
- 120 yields 25.47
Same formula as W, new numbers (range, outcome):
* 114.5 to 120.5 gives 25.4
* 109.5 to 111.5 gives 26.01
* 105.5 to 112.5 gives 25.65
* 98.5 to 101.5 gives 25.34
